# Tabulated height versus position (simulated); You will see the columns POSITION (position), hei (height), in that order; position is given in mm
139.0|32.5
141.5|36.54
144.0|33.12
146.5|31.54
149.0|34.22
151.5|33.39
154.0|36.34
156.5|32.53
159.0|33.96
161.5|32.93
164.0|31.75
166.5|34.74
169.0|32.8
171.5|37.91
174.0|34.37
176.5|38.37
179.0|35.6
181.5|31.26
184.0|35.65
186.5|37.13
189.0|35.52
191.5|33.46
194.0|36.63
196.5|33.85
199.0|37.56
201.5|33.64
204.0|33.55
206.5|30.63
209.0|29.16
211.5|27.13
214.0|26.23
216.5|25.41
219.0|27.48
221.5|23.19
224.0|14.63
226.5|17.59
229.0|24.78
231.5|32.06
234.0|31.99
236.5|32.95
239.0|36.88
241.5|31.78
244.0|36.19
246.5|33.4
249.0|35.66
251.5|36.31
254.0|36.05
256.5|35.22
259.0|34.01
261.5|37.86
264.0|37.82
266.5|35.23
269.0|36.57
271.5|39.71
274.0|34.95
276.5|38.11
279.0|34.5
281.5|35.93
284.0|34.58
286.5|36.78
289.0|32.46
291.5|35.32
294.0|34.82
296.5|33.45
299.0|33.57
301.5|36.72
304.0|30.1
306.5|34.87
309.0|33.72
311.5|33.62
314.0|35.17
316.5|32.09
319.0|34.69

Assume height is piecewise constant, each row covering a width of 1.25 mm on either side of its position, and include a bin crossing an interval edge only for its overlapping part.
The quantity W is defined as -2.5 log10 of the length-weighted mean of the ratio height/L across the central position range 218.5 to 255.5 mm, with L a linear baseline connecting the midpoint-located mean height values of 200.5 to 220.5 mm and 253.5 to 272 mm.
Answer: 0.10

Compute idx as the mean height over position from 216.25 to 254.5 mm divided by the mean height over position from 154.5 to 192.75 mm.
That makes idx 0.9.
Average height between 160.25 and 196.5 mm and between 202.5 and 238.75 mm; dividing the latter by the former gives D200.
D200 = 0.8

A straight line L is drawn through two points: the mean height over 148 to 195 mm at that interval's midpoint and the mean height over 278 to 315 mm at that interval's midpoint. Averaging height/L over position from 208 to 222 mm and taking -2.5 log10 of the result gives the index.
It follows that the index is 0.29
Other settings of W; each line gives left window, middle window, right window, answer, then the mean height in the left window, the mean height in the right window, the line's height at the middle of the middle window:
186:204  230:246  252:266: 0.07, 35.2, 36.1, 35.8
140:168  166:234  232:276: 0.11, 33.7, 35.4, 34.5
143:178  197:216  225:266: 0.09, 34.2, 33.1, 33.6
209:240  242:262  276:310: -0.18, 26.7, 34.6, 29.9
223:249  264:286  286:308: -0.12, 29.7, 34.1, 32.5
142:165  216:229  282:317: 0.48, 33.4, 34.2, 33.8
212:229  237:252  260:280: -0.18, 22.8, 36.8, 29.6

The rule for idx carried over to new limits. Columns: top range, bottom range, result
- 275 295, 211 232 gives 1.48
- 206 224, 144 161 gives 0.77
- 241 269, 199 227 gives 1.32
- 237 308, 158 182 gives 1.02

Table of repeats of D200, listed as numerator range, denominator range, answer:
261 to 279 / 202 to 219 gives 1.28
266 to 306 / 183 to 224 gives 1.13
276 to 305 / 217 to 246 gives 1.23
